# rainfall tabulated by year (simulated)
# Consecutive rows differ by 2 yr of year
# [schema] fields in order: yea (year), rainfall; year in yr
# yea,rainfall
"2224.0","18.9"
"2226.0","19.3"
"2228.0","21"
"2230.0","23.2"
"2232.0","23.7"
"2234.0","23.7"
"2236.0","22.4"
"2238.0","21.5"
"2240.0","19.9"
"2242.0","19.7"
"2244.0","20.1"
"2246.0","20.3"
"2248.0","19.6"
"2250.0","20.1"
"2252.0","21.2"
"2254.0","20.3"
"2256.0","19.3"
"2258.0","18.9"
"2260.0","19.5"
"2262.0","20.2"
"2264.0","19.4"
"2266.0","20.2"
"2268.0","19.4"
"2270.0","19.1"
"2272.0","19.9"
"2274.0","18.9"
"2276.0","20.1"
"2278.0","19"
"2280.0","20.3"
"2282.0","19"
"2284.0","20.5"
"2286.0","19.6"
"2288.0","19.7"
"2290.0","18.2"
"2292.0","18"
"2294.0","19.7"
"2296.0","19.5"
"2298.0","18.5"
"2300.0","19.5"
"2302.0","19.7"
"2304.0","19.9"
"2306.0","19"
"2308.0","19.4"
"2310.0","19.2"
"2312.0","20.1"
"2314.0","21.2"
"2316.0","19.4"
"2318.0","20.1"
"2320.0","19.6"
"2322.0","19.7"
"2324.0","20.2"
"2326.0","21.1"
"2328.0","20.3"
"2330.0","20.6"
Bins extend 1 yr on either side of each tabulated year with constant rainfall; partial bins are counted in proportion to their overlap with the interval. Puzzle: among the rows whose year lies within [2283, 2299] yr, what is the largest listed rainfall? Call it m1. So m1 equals 20.5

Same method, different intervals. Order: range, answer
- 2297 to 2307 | 19.9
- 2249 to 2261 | 21.2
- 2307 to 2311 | 19.4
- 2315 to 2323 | 20.1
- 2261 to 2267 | 20.2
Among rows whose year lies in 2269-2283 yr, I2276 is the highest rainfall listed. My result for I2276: 20.3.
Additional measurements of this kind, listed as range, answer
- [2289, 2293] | 18.2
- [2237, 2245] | 21.5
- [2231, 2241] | 23.7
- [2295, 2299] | 19.5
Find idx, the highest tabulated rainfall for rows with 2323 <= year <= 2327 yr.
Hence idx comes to 21.1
